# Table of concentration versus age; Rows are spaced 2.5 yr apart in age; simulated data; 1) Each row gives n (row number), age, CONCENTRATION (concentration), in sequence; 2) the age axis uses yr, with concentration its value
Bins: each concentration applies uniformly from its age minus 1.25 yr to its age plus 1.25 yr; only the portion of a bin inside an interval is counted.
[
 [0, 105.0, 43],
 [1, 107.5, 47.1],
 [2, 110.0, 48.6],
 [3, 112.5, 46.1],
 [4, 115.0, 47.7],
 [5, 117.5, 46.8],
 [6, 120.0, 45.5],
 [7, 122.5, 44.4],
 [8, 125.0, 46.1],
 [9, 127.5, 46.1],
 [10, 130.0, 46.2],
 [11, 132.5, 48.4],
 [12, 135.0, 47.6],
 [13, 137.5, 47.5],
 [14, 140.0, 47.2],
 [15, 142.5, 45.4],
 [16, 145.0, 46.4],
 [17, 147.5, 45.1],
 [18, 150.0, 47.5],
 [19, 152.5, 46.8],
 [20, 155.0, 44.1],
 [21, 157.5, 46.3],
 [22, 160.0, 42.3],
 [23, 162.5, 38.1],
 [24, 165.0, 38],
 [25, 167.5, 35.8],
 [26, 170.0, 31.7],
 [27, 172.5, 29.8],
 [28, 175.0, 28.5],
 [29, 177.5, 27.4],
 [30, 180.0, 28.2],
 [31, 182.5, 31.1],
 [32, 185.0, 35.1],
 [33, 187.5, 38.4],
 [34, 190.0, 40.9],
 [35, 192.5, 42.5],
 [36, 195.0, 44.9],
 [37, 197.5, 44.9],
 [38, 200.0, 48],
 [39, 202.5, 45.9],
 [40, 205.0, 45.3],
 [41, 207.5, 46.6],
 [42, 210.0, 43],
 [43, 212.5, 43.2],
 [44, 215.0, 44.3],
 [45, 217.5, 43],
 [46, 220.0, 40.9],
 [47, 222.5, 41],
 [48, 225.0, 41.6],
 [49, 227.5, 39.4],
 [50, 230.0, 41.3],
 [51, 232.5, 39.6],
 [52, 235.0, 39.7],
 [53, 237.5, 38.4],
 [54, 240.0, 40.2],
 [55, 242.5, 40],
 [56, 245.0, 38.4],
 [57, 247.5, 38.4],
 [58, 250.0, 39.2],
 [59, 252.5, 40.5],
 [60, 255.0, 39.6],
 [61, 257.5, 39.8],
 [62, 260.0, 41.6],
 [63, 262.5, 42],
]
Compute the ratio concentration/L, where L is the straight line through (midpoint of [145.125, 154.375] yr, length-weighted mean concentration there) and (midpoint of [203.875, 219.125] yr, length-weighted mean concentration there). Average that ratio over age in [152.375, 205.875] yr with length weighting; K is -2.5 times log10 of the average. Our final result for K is 0.17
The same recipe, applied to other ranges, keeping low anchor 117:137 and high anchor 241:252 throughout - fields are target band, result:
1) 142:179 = 0.133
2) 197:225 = -0.070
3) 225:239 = 0.004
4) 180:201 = 0.068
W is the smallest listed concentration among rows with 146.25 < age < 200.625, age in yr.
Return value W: 27.4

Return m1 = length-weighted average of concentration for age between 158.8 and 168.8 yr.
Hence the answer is 38.5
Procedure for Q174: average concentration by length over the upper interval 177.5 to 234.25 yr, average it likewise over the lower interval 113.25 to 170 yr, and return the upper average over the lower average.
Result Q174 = 0.9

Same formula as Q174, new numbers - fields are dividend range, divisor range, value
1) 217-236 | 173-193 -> 1.21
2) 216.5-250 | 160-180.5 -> 1.22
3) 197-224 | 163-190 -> 1.34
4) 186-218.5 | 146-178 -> 1.13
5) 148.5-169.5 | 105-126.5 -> 0.91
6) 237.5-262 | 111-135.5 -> 0.86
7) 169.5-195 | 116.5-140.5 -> 0.73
